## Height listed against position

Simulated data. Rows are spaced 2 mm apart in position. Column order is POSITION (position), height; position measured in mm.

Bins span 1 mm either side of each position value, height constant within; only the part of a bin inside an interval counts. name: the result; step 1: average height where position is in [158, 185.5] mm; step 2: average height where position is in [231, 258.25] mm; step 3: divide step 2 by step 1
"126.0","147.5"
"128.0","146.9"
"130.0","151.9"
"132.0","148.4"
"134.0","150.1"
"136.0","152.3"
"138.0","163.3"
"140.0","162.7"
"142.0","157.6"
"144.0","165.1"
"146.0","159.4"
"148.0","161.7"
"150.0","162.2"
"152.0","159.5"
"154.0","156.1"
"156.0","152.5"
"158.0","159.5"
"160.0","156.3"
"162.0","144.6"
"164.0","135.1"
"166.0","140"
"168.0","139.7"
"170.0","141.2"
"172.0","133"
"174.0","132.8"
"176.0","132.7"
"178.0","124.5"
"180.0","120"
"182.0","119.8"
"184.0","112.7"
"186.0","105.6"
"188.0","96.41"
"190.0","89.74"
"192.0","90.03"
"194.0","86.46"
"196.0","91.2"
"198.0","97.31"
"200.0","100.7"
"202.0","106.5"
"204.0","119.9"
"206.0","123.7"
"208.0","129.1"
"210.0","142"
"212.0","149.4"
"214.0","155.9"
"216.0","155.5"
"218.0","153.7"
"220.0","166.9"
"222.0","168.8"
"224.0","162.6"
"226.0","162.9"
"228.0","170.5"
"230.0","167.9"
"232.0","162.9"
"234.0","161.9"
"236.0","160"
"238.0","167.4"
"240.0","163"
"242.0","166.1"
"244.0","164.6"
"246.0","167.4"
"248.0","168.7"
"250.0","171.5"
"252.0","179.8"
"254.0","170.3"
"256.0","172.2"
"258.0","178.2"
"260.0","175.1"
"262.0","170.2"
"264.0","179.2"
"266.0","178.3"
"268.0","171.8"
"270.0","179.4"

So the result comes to 1.3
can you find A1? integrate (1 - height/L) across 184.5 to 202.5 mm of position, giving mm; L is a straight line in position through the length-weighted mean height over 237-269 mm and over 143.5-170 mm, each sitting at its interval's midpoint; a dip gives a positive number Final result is 7.2 mm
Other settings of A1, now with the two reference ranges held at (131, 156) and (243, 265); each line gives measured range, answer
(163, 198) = 9.9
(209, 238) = 1.4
